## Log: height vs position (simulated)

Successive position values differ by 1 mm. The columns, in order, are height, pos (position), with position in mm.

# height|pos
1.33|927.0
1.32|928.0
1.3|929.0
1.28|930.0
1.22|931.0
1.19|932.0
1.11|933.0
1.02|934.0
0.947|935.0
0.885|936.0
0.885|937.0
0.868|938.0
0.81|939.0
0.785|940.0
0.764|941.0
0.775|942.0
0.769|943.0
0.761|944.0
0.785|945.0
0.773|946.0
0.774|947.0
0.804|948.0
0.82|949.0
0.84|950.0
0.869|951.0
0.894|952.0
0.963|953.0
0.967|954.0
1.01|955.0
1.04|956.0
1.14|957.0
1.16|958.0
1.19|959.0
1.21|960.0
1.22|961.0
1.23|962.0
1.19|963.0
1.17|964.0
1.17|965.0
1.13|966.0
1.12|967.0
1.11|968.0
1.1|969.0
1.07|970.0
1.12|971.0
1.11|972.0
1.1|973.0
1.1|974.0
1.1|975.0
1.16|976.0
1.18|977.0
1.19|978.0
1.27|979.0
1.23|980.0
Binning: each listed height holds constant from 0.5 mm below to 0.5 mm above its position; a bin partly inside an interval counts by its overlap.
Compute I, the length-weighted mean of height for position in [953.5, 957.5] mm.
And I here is 1.04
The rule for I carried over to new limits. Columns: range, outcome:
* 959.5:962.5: 1.22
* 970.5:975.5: 1.11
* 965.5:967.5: 1.12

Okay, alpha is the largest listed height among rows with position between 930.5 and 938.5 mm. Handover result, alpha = 1.22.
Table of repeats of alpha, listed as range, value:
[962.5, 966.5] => 1.19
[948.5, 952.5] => 0.894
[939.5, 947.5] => 0.785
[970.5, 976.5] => 1.16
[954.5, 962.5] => 1.23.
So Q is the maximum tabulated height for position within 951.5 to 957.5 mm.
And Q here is 1.14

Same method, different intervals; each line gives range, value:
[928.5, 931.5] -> 1.3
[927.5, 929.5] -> 1.32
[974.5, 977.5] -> 1.18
